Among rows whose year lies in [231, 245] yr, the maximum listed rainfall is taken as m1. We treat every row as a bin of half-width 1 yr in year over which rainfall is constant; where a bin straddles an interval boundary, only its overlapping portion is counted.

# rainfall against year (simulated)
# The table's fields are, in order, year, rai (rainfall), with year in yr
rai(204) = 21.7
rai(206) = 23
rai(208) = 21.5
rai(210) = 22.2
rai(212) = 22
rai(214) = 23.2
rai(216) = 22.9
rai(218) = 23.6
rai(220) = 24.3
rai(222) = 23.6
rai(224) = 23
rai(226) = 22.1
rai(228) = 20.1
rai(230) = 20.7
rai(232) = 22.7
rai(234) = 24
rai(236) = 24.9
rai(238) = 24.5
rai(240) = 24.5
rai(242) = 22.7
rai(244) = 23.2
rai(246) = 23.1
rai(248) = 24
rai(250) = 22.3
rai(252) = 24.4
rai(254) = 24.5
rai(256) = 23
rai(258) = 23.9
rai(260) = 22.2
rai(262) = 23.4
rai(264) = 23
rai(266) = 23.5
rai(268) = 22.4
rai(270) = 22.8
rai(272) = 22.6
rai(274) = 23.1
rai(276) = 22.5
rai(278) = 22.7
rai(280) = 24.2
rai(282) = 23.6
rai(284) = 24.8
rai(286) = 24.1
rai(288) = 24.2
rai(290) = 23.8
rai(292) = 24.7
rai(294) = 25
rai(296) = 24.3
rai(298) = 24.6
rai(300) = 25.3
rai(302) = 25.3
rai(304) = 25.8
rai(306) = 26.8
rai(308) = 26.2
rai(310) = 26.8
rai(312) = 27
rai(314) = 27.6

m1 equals 24.9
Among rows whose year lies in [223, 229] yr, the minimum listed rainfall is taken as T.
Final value 20.1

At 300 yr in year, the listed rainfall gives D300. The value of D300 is 25.3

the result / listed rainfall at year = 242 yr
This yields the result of 22.7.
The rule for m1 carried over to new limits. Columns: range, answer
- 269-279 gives 23.1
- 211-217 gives 23.2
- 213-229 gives 24.3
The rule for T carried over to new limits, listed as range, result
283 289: 24.1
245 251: 22.3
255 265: 22.2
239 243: 22.7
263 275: 22.4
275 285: 22.5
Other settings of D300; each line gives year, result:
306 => 26.8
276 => 22.5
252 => 24.4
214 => 23.2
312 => 27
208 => 21.5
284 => 24.8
